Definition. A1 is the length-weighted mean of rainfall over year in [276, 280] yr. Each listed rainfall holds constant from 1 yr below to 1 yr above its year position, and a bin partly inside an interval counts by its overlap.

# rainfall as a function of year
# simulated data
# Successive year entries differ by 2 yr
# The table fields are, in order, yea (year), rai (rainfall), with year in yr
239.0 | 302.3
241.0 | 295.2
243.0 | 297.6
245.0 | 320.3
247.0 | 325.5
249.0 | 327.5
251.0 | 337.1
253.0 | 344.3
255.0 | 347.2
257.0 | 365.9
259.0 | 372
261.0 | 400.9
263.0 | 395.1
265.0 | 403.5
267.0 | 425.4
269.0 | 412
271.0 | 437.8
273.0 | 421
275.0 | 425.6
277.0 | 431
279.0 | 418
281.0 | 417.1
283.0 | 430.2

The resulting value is 424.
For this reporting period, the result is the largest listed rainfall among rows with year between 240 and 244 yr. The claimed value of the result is 297.6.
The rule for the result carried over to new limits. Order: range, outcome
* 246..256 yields 347.2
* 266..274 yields 437.8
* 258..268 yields 425.4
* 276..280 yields 431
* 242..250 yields 327.5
